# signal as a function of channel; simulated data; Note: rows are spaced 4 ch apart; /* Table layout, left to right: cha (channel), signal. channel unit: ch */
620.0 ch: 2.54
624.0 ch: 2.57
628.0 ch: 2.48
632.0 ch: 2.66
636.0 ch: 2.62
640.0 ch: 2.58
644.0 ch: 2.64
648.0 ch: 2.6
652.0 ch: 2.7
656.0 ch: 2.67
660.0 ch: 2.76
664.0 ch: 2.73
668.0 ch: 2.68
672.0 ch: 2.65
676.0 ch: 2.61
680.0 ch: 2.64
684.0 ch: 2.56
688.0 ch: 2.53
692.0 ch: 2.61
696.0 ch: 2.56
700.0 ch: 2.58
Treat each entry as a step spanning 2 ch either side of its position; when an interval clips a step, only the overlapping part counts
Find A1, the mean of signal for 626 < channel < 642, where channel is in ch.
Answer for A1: 2.58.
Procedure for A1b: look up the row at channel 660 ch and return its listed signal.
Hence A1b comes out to 2.76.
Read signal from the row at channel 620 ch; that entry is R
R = 2.54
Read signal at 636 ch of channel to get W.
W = 2.62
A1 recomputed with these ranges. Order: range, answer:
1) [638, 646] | 2.61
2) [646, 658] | 2.66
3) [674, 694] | 2.59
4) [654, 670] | 2.71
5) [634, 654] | 2.63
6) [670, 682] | 2.63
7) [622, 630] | 2.52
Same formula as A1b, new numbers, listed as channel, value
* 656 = 2.67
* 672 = 2.65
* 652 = 2.7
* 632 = 2.66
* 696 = 2.56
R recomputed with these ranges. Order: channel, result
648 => 2.6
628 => 2.48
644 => 2.64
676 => 2.61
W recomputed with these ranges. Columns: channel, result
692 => 2.61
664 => 2.73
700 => 2.58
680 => 2.64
